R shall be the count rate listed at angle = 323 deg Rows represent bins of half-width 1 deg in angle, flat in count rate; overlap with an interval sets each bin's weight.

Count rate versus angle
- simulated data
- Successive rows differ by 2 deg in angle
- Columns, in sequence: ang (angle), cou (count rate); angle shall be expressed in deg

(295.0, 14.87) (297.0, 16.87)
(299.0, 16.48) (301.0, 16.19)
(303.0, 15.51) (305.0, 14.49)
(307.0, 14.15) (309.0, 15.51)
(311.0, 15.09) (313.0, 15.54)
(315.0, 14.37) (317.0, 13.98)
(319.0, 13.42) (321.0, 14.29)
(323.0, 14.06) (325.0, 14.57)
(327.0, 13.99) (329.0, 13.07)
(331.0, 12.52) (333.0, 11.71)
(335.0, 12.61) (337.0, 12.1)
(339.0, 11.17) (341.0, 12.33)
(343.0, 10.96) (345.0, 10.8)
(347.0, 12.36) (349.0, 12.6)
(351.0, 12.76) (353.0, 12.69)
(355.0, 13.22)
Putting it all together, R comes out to 14.06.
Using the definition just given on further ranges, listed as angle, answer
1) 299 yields 16.48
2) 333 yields 11.71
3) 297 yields 16.87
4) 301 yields 16.19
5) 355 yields 13.22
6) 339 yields 11.17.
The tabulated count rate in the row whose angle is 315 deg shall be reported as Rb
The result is 14.37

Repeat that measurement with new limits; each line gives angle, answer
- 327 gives 13.99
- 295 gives 14.87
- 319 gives 13.42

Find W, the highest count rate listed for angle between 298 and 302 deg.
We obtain 16.48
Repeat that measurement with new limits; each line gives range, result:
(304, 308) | 14.49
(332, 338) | 12.61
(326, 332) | 13.99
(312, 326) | 15.54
